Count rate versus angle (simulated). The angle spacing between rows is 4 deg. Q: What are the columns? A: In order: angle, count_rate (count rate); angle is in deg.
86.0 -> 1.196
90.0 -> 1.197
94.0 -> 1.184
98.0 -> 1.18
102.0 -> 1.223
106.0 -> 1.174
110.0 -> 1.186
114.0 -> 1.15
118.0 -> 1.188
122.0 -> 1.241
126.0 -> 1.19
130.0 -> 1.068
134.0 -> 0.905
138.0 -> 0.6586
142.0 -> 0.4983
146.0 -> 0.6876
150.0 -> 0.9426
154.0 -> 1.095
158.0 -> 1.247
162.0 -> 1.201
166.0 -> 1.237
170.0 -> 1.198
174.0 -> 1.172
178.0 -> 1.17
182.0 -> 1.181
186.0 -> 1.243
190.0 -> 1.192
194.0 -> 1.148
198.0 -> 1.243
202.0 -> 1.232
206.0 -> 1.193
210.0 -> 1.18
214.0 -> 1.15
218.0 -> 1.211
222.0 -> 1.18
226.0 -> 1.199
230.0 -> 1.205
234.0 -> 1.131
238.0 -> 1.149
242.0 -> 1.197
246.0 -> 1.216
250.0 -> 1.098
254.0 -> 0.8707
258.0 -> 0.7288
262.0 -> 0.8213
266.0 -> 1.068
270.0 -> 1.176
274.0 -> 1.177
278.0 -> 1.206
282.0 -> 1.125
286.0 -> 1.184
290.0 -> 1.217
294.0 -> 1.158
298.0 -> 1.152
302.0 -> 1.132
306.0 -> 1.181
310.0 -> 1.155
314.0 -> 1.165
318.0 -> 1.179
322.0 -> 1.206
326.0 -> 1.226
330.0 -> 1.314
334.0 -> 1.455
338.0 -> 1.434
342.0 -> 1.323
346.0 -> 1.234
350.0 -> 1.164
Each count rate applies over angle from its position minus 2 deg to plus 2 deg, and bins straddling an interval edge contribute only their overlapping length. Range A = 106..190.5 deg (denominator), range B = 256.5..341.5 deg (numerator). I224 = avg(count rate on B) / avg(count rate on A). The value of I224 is 1.08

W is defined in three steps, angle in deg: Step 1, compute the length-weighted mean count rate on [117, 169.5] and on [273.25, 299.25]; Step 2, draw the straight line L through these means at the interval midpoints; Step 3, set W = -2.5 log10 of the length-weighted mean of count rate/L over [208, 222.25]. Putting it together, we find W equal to -0.08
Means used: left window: 1.01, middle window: 1.18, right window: 1.17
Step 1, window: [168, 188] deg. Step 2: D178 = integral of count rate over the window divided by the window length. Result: 1.19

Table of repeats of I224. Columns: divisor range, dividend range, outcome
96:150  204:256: 1.13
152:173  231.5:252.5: 0.96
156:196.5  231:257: 0.92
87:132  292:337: 1.03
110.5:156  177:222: 1.23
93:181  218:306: 1.03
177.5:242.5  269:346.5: 1.03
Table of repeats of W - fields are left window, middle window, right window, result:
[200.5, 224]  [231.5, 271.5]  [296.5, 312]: 0.127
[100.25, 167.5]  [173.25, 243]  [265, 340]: -0.064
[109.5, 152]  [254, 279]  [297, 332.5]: 0.128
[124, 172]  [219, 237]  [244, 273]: -0.178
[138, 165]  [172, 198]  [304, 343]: -0.189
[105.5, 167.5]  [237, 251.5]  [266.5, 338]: -0.021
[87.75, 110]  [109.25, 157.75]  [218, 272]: 0.180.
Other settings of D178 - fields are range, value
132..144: 0.687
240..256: 1.1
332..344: 1.4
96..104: 1.2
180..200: 1.2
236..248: 1.19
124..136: 1.05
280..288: 1.15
